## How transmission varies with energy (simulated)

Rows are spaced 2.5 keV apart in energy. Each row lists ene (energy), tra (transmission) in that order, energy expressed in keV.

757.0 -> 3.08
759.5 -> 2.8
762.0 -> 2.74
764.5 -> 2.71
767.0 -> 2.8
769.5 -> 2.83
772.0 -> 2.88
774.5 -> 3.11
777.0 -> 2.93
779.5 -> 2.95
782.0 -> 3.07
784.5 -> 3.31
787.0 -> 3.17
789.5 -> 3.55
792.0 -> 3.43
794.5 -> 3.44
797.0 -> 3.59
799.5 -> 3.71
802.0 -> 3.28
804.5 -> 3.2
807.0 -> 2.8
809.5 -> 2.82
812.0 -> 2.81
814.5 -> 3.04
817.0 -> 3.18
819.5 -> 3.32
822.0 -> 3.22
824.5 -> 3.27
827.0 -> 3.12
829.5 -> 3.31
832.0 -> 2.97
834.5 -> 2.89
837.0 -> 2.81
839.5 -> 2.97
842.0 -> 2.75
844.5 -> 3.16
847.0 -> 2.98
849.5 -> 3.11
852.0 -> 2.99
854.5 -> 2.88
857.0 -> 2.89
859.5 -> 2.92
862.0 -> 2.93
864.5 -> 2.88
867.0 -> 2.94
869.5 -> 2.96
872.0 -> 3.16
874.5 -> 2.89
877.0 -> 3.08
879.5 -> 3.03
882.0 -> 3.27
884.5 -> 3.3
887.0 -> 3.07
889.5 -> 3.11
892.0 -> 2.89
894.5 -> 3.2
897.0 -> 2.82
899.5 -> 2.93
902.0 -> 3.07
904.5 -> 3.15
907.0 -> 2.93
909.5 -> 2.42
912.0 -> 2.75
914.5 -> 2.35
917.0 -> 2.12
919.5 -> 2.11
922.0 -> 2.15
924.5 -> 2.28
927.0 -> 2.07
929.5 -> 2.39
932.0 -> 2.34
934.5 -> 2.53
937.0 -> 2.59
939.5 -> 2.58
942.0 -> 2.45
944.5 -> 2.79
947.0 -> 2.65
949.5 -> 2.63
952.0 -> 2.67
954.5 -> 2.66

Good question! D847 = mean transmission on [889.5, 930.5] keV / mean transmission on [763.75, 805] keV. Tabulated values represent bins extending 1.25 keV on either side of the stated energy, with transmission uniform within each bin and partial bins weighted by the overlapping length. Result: 0.8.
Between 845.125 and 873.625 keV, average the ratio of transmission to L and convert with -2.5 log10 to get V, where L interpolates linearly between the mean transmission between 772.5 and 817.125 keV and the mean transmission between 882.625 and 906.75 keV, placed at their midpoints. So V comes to 0.05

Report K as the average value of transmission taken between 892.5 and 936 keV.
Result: 2.57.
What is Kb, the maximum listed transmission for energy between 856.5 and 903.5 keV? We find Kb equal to 3.3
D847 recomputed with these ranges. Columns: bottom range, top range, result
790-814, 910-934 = 0.71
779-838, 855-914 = 0.93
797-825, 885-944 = 0.83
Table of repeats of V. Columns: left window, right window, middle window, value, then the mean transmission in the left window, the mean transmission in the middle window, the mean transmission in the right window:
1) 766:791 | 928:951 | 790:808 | -0.12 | 3.07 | 3.37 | 2.55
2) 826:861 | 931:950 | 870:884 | -0.09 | 2.98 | 3.09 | 2.57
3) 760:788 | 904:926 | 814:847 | -0.12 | 2.95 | 3.07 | 2.45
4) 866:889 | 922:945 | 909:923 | 0.14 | 3.08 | 2.31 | 2.42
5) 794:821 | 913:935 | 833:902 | -0.11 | 3.19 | 2.99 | 2.26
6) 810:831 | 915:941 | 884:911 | -0.17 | 3.14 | 2.98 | 2.32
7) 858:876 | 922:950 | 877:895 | -0.11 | 2.96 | 3.12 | 2.46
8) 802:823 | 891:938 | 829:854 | -0.02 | 3.06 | 2.98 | 2.58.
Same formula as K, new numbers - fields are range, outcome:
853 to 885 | 3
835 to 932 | 2.83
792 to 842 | 3.14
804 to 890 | 3.03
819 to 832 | 3.22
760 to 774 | 2.81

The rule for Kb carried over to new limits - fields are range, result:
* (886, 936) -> 3.2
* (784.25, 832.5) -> 3.71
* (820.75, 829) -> 3.27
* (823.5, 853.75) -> 3.31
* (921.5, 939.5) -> 2.59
